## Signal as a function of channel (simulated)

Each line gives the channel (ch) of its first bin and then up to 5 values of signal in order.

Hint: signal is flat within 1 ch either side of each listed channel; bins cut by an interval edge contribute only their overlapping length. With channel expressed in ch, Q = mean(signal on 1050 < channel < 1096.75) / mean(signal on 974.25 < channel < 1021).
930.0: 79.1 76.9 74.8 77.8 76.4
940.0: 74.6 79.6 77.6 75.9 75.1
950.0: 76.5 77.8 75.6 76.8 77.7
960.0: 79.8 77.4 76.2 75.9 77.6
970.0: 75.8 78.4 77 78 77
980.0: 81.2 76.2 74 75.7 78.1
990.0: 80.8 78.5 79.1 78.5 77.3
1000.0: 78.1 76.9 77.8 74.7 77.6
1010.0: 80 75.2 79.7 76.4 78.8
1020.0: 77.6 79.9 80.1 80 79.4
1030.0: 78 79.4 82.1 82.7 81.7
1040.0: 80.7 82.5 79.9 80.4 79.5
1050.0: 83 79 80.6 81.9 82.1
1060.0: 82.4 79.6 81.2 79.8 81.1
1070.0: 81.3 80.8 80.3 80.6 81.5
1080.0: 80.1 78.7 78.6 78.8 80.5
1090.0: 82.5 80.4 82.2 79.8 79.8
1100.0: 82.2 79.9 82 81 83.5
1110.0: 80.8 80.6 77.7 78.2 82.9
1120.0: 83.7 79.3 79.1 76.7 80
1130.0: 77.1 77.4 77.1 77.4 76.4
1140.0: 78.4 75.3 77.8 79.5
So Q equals 1.04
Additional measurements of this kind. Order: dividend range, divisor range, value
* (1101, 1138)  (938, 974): 1.03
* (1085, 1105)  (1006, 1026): 1.03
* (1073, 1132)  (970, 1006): 1.03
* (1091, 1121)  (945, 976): 1.05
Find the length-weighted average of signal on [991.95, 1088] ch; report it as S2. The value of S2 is 79.7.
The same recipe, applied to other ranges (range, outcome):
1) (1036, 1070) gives 81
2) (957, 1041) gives 78.3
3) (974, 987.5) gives 77.1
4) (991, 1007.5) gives 77.6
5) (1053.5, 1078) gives 81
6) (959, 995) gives 77.6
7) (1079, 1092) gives 79.9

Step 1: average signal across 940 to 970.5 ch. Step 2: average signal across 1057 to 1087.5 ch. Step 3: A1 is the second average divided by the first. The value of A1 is 1.0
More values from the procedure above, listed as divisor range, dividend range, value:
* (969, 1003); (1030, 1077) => 1.04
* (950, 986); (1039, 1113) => 1.05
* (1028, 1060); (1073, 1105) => 0.99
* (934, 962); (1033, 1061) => 1.06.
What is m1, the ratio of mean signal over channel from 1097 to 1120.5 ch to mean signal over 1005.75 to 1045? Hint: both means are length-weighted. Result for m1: 1.02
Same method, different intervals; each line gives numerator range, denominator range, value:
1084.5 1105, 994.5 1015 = 1.04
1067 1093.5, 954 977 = 1.04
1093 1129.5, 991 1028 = 1.03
